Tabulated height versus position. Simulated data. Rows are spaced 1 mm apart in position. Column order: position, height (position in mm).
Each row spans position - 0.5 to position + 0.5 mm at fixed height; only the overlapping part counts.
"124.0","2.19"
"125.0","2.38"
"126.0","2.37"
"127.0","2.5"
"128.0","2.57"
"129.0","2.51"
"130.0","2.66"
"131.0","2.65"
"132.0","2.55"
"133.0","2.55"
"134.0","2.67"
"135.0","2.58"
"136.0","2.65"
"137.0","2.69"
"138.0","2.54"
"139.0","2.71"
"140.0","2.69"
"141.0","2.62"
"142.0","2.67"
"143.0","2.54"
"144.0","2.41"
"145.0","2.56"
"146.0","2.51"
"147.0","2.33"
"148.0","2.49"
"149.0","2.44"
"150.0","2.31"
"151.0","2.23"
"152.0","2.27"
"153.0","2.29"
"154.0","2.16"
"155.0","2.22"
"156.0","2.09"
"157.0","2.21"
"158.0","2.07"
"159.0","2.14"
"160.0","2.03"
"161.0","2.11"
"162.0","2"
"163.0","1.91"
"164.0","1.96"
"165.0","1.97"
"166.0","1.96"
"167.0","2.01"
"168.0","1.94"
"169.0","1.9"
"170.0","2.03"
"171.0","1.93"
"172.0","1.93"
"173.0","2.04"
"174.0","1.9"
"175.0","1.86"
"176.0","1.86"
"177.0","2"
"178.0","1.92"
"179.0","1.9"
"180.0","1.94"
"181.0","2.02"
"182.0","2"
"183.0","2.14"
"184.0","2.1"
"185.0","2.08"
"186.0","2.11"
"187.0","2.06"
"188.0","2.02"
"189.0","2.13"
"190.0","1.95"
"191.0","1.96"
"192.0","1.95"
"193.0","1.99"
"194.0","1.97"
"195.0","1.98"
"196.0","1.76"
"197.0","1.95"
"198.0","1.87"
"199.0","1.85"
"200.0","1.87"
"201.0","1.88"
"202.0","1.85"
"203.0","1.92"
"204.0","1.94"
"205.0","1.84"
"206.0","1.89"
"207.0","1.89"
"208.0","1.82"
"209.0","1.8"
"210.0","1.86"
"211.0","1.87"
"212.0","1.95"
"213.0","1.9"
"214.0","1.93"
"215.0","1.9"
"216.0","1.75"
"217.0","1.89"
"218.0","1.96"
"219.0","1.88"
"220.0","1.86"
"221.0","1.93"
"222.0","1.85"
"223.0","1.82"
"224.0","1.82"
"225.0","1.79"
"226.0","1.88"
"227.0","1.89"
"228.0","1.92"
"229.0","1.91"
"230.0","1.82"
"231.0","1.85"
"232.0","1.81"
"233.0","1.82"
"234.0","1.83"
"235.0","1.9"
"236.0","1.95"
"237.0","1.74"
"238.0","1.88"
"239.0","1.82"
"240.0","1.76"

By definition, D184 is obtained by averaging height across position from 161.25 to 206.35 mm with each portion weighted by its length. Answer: 1.96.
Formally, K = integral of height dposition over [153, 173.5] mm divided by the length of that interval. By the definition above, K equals 2.04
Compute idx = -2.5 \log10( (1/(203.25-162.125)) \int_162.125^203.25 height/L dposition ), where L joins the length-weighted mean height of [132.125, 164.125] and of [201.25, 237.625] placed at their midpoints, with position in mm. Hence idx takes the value 0.087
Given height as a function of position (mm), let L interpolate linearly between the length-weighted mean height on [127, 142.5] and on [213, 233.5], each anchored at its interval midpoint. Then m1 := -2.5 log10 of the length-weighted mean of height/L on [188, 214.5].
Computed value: 0.08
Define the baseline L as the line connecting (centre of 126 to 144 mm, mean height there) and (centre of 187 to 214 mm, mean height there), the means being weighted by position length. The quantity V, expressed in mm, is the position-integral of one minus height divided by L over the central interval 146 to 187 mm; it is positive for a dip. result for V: 3.5 mm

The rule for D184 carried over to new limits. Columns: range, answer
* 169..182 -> 1.94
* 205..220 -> 1.88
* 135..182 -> 2.2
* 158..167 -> 2.01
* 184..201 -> 1.97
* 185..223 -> 1.91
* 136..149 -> 2.56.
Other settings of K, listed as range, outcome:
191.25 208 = 1.9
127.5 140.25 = 2.62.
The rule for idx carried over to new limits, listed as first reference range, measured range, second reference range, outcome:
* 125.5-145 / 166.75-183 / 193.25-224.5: 0.13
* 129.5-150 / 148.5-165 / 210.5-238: 0.13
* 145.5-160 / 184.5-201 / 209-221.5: 0.03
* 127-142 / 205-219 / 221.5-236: 0.06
